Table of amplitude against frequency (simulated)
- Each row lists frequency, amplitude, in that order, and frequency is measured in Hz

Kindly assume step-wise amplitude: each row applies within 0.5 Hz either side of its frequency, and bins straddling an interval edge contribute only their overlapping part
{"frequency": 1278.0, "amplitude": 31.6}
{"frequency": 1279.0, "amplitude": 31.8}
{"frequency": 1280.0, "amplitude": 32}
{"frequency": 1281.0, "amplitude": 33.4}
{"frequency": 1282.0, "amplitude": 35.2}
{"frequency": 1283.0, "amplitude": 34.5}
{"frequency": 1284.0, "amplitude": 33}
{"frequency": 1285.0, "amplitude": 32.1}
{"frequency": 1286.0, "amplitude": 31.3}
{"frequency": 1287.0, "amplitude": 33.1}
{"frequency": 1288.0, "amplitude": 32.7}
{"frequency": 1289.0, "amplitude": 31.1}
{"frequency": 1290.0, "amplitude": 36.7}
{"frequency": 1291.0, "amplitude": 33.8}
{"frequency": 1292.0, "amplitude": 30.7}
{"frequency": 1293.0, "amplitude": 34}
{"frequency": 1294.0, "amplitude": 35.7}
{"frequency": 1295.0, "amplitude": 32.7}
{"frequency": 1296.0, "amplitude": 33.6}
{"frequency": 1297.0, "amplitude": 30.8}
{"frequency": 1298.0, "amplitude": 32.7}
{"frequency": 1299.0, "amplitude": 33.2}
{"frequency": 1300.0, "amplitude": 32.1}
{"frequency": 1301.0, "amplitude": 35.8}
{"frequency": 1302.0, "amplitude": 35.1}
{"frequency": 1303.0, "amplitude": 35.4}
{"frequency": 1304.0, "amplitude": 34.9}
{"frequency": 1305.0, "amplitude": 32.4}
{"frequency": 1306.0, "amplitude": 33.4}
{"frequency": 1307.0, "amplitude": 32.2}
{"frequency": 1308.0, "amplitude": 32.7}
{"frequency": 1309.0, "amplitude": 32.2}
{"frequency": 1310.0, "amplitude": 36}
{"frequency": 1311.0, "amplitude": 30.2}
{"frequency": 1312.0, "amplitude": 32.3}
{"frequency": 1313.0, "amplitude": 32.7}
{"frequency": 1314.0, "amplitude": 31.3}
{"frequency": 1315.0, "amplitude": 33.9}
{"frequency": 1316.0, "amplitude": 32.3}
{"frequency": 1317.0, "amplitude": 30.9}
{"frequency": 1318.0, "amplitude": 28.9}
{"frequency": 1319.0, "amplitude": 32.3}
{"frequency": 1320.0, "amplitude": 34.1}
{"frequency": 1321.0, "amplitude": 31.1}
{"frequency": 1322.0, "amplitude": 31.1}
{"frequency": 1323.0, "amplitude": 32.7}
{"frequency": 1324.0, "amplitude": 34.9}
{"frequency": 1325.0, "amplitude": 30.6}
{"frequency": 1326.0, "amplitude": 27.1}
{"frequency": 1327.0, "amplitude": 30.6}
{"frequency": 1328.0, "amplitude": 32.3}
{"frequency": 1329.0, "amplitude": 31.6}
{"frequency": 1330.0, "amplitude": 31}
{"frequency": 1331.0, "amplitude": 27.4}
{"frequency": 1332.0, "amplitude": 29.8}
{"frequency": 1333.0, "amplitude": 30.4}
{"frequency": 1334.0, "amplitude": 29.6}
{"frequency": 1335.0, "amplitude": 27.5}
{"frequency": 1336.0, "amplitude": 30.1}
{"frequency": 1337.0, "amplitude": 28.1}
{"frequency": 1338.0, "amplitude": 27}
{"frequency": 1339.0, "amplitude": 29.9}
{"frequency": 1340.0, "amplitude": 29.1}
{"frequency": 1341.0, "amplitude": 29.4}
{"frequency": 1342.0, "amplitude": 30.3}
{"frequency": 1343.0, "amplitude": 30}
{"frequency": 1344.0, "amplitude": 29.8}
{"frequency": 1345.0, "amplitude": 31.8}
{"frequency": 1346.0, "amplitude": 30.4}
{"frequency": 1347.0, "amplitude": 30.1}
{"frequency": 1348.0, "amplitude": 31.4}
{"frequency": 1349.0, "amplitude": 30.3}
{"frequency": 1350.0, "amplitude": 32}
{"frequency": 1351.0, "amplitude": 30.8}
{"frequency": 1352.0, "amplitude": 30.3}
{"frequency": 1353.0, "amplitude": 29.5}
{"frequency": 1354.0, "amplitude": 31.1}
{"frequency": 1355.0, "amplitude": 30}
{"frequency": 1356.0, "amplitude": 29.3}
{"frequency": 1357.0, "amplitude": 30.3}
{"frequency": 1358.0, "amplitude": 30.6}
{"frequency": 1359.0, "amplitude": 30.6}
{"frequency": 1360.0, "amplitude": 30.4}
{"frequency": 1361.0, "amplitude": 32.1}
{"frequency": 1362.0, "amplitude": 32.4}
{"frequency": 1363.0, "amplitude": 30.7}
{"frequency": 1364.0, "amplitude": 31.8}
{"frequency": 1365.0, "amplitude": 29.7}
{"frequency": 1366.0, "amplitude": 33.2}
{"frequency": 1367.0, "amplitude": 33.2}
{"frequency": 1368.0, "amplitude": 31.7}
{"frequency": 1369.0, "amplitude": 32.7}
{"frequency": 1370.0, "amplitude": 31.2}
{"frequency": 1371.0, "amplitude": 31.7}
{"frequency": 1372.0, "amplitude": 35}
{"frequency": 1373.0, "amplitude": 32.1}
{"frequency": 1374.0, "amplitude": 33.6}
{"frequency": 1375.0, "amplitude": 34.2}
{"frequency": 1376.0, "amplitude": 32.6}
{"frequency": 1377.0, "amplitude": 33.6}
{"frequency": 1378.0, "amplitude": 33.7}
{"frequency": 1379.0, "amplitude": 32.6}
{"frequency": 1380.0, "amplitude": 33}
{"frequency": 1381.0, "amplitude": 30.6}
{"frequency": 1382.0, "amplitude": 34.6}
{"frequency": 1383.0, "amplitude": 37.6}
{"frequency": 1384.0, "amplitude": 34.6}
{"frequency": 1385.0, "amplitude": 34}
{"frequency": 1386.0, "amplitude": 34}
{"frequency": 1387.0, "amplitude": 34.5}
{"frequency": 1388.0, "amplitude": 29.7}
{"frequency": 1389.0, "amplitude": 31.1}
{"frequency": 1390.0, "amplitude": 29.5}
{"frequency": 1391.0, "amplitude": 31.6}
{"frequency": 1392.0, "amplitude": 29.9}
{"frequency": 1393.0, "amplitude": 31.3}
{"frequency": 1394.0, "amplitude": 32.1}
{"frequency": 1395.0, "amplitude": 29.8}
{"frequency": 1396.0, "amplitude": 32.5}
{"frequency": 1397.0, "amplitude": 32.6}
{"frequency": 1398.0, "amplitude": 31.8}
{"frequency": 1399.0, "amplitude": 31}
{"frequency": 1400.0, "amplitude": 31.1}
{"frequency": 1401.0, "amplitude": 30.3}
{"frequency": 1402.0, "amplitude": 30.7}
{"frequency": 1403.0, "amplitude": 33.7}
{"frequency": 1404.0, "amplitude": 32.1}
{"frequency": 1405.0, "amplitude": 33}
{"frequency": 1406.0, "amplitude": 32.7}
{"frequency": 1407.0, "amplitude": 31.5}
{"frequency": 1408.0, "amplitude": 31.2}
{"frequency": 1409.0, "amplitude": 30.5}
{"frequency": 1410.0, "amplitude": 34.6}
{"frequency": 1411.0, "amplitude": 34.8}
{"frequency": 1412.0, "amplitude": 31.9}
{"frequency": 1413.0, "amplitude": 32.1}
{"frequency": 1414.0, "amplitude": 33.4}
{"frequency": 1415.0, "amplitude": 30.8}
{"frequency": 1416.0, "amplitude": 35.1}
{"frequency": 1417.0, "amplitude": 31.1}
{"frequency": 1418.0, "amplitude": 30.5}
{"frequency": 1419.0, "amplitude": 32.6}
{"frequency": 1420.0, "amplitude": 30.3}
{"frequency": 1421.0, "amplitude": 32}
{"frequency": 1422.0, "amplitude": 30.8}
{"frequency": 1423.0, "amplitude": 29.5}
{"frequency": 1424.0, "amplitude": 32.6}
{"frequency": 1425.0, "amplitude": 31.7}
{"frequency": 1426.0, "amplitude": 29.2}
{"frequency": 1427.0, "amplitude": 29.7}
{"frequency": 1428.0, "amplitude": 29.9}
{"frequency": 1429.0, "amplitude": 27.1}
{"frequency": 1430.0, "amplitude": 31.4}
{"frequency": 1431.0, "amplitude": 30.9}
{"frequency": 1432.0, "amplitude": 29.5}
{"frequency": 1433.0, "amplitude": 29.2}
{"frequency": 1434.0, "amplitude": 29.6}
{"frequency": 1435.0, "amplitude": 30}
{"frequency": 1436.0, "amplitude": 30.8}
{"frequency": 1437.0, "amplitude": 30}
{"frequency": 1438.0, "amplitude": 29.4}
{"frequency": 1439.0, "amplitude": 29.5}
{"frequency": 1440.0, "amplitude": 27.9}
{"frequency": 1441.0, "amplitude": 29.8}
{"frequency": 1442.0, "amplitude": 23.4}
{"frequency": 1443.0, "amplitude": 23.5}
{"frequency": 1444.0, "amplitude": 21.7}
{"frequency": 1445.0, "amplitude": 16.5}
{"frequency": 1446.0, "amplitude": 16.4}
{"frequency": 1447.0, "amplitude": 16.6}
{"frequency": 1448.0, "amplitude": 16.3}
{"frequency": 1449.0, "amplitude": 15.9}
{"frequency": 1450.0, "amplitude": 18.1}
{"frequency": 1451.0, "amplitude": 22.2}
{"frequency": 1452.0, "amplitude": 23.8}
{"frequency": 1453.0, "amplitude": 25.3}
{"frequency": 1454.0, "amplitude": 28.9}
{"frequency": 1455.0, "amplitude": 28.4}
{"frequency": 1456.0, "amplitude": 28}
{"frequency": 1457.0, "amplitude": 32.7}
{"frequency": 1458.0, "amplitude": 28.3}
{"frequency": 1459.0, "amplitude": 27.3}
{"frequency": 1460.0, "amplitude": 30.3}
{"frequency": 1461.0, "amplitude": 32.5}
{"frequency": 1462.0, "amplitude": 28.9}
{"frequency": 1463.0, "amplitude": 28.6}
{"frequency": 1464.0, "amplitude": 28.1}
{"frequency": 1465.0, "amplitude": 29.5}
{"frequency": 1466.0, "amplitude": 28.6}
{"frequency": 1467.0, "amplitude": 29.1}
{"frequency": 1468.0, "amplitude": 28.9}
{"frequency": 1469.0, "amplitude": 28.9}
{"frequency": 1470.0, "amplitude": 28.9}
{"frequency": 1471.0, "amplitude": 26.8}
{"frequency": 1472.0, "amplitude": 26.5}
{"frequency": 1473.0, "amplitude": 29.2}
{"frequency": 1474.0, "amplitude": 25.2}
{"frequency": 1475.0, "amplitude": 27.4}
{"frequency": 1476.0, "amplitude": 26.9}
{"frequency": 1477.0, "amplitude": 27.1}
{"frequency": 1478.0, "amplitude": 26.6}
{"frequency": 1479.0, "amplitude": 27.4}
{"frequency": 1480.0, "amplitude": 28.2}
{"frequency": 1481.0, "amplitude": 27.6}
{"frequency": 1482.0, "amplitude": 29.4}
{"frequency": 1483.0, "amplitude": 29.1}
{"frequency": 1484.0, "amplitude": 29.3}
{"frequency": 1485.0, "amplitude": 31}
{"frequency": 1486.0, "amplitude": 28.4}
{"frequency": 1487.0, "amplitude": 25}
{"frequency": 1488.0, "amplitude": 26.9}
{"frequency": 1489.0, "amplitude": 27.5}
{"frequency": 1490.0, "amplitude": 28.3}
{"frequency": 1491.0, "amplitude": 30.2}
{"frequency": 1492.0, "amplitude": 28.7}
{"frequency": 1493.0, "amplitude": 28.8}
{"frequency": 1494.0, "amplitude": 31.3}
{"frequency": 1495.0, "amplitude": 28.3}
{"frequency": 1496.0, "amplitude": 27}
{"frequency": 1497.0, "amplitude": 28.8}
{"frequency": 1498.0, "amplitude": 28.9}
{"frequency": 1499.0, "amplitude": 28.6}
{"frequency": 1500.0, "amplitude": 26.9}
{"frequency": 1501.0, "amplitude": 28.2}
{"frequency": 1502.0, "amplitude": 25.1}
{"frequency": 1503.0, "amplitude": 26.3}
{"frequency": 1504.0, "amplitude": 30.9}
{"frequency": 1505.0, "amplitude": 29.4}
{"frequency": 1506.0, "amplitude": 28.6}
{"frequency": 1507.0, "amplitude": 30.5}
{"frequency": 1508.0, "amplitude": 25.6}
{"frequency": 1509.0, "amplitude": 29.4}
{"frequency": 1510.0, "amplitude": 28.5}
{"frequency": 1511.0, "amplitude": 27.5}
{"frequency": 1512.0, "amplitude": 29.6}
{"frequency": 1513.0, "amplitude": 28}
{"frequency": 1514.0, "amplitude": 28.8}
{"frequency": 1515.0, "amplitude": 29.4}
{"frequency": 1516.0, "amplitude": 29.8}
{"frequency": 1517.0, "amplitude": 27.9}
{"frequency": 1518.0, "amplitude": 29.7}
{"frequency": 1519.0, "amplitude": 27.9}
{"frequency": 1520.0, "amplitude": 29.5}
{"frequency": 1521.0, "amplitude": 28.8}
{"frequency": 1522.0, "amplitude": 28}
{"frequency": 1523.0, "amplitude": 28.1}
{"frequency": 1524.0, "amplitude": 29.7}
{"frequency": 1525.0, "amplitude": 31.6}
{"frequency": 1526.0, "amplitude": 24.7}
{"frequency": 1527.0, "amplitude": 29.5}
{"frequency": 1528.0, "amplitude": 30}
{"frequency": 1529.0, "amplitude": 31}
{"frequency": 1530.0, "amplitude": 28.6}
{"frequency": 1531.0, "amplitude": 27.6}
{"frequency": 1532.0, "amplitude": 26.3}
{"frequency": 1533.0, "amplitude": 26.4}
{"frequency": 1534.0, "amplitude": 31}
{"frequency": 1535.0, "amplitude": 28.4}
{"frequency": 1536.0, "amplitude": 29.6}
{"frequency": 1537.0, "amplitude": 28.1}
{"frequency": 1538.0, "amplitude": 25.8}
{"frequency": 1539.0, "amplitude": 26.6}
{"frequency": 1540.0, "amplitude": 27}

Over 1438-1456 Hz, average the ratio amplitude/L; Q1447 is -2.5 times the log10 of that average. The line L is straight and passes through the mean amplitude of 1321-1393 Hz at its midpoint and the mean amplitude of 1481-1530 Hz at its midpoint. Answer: 0.28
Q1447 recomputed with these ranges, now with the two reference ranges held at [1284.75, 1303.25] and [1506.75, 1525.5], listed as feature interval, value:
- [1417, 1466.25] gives 0.11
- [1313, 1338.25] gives 0.07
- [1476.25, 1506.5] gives 0.04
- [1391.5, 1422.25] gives -0.03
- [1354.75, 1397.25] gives -0.02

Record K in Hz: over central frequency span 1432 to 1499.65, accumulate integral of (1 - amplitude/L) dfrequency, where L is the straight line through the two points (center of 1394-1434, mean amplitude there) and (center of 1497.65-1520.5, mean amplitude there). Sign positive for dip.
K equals 6.0 Hz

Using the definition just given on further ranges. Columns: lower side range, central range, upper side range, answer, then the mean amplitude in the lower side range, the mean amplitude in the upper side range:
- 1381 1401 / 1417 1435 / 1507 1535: 0.5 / 32.2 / 28.7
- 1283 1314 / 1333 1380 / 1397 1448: 0.6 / 33.1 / 29.6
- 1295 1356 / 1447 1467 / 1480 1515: 2.0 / 31.3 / 28.4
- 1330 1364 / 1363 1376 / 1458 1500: -1.1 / 30.1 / 28.4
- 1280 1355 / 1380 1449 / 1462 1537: -0.2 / 31.8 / 28.4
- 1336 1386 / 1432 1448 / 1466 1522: 2.3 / 31.5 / 28.3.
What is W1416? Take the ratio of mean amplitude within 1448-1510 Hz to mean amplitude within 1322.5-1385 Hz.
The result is 0.9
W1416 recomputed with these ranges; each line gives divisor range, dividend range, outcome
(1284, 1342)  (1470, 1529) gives 0.89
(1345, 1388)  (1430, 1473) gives 0.83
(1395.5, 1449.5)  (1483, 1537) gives 0.97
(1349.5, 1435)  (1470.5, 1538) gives 0.89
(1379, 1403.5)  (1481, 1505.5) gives 0.88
